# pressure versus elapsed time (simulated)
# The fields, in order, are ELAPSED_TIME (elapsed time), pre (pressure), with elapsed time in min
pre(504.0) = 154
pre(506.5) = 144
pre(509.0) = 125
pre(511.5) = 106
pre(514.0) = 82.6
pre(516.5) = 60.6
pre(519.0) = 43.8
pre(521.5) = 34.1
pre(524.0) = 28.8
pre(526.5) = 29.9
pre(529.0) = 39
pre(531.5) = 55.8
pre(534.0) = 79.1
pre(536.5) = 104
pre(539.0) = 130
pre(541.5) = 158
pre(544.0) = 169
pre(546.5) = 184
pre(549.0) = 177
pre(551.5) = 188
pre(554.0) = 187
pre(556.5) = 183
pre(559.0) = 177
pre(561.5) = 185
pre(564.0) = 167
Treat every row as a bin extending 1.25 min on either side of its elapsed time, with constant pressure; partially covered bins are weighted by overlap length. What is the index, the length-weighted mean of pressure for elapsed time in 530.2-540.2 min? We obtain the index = 91.8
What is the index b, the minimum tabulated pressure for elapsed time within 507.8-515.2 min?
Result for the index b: 82.6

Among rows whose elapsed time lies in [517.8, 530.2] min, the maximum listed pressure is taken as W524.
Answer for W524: 43.8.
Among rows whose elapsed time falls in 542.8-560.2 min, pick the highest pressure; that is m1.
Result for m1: 188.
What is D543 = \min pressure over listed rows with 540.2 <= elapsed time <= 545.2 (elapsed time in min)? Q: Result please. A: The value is 158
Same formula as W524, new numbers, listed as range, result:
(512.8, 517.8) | 82.6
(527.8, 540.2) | 130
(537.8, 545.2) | 169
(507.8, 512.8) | 125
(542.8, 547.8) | 184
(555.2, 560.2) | 183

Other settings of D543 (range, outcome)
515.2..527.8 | 28.8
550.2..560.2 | 177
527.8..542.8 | 39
